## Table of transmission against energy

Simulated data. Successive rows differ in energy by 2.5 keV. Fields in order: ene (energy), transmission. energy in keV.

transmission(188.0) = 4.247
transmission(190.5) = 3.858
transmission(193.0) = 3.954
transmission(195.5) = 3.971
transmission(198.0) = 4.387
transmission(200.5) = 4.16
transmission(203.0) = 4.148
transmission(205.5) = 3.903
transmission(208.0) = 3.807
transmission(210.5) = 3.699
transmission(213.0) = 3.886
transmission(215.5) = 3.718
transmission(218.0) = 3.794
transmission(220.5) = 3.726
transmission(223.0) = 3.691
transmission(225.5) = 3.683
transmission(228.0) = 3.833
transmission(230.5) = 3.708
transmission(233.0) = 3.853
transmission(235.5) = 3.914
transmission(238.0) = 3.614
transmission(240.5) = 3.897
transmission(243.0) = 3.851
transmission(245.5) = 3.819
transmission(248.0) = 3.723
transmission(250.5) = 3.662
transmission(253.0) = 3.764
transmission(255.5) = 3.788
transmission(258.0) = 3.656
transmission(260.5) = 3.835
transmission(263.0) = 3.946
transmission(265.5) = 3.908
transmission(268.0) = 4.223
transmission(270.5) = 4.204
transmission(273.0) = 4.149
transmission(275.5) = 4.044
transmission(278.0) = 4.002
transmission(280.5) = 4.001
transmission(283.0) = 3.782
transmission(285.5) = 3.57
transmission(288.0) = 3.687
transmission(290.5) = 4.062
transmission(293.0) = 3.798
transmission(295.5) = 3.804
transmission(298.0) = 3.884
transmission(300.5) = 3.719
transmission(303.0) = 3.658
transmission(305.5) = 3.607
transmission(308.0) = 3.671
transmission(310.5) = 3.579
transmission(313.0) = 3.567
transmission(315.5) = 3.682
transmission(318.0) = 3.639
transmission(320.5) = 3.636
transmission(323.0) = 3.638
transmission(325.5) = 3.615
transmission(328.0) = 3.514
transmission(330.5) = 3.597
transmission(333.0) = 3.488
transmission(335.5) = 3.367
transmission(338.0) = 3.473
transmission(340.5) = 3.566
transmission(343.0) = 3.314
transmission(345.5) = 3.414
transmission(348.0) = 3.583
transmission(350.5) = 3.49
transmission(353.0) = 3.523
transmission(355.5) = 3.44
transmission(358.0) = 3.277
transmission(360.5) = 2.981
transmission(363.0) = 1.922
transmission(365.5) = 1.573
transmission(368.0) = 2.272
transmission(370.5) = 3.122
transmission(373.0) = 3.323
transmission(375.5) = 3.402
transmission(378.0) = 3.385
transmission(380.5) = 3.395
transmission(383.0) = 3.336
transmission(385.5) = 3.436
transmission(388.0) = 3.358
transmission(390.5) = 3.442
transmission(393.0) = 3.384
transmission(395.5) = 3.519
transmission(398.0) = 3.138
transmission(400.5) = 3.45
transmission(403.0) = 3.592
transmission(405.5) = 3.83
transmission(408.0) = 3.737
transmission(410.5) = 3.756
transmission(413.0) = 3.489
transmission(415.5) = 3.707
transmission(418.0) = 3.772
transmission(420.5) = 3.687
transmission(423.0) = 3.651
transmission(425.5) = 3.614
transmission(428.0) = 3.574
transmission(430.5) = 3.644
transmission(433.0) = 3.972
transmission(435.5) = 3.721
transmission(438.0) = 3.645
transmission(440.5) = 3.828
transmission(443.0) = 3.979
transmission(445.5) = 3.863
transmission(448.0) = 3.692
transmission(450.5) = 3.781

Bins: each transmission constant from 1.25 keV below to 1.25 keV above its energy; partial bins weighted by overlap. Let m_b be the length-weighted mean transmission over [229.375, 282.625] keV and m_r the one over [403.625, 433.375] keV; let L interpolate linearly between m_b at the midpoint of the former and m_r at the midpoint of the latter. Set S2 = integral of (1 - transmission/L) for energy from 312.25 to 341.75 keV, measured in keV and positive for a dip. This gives 1.8 keV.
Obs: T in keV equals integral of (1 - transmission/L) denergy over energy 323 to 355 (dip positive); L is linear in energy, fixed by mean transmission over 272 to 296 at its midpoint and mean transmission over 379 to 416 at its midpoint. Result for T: 1.7 keV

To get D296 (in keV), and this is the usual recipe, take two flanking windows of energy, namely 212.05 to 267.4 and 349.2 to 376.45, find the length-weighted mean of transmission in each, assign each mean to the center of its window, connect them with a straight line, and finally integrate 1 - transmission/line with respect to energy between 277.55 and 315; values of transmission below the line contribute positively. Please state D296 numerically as -3.9 keV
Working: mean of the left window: 3.79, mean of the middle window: 3.75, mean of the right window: 2.93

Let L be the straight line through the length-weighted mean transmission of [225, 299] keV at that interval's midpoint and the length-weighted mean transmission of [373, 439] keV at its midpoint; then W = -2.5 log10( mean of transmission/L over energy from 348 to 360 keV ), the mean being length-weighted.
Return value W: 0.08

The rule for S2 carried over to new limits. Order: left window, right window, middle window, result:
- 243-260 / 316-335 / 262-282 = -1.9 keV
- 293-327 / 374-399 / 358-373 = 4.0 keV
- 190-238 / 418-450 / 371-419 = 3.5 keV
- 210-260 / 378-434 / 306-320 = 0.2 keV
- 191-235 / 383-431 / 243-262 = 0.3 keV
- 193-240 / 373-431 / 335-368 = 4.7 keV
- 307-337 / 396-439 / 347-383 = 5.5 keV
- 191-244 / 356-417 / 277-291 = -0.8 keV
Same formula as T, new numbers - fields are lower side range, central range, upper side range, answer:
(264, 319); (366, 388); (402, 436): 3.4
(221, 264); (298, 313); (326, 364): -0.6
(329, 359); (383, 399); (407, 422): 1.0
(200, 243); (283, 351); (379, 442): 1.5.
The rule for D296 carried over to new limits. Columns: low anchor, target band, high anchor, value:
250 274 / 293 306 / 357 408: -0.22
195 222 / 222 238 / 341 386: 0.18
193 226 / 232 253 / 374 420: 0.22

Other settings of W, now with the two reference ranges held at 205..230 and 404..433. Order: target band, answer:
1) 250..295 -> -0.04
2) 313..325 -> 0.03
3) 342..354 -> 0.08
